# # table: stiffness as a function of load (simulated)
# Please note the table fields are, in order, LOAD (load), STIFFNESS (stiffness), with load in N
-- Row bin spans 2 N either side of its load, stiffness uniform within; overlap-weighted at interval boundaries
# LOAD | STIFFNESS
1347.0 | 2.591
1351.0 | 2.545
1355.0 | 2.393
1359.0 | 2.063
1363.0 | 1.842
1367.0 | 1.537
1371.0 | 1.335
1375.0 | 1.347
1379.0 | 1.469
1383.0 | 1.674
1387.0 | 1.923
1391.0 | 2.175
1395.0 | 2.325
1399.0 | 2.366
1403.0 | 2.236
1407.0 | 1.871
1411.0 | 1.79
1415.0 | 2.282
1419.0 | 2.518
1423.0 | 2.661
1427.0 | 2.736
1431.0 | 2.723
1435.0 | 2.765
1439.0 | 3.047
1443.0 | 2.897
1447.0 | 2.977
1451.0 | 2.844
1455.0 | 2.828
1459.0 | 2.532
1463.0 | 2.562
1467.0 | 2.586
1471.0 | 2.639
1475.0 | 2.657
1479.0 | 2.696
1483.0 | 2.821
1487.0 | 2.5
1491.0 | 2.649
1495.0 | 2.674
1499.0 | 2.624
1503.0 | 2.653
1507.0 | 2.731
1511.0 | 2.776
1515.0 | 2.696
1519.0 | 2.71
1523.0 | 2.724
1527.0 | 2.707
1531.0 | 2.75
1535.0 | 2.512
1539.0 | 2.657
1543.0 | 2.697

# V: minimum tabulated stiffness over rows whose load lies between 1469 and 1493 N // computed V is 2.5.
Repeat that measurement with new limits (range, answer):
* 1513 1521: 2.696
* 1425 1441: 2.723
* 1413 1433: 2.282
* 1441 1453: 2.844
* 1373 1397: 1.347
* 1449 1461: 2.532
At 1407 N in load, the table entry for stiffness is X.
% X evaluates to 1.871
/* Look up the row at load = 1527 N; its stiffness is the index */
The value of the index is 2.707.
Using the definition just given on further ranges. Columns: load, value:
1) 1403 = 2.236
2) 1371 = 1.335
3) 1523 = 2.724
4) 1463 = 2.562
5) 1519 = 2.71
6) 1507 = 2.731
